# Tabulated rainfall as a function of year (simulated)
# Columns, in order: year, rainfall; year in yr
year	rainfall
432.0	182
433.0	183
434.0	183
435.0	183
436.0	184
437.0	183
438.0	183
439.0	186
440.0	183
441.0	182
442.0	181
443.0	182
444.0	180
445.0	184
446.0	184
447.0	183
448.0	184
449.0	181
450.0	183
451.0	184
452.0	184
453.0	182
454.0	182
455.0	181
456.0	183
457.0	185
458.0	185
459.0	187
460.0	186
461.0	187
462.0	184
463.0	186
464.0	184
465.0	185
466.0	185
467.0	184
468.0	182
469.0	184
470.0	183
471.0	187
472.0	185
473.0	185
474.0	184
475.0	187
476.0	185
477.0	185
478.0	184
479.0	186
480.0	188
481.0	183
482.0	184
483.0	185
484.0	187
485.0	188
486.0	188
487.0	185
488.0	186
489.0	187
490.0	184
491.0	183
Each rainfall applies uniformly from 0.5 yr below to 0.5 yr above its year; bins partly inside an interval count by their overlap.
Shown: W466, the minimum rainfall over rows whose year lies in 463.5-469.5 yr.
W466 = 182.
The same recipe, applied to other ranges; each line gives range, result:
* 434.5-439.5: 183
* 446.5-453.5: 181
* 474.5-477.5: 185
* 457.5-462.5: 184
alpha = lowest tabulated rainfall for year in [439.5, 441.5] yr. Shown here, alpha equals 182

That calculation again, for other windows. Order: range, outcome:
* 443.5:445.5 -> 180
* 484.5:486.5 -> 188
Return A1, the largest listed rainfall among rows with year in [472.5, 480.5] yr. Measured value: 188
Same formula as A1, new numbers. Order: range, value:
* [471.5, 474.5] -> 185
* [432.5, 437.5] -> 184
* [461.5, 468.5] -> 186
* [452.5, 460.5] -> 187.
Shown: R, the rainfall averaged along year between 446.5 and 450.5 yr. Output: 183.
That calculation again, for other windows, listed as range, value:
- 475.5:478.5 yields 185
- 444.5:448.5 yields 184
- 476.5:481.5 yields 185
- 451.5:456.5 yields 182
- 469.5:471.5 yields 185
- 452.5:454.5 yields 182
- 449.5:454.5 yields 183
